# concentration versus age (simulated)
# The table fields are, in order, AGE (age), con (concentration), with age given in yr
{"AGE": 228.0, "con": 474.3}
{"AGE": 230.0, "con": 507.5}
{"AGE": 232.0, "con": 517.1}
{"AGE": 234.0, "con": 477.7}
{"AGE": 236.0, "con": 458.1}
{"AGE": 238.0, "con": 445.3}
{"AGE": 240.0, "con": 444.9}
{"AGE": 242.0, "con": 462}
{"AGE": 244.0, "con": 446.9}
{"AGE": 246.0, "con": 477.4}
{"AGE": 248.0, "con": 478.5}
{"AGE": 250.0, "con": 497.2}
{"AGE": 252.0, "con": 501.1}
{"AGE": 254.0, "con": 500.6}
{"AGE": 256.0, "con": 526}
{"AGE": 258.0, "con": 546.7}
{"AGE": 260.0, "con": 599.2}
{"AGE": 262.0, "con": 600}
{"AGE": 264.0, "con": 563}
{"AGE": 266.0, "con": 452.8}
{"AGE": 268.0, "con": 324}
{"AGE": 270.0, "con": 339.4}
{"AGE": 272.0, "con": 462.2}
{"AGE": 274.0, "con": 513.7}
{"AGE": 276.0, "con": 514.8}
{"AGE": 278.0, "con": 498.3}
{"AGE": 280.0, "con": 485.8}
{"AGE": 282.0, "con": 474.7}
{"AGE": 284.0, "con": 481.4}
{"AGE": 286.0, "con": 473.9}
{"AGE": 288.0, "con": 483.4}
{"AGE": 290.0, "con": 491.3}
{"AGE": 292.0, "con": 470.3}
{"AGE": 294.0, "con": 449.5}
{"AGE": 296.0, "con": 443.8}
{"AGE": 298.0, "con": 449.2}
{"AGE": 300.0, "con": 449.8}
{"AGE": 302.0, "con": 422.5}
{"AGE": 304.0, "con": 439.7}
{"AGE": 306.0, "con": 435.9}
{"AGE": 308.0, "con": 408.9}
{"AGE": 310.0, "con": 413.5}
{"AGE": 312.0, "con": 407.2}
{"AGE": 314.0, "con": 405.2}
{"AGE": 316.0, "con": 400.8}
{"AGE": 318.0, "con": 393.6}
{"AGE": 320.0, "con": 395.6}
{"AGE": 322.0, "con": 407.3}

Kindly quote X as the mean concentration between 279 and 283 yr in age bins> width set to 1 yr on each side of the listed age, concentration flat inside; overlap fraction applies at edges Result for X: 480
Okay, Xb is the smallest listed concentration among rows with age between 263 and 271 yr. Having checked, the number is 324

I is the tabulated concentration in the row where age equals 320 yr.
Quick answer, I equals 395.6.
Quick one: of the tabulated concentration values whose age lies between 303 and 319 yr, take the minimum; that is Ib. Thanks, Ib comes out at 393.6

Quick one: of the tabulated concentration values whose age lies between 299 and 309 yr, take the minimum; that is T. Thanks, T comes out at 408.9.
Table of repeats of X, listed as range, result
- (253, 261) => 543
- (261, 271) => 456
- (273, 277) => 514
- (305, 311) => 419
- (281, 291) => 481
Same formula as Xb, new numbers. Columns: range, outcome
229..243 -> 444.9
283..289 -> 473.9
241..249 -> 446.9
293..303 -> 422.5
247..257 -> 478.5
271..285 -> 462.2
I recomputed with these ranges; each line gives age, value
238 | 445.3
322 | 407.3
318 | 393.6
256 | 526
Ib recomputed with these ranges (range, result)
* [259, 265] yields 563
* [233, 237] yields 458.1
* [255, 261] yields 526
